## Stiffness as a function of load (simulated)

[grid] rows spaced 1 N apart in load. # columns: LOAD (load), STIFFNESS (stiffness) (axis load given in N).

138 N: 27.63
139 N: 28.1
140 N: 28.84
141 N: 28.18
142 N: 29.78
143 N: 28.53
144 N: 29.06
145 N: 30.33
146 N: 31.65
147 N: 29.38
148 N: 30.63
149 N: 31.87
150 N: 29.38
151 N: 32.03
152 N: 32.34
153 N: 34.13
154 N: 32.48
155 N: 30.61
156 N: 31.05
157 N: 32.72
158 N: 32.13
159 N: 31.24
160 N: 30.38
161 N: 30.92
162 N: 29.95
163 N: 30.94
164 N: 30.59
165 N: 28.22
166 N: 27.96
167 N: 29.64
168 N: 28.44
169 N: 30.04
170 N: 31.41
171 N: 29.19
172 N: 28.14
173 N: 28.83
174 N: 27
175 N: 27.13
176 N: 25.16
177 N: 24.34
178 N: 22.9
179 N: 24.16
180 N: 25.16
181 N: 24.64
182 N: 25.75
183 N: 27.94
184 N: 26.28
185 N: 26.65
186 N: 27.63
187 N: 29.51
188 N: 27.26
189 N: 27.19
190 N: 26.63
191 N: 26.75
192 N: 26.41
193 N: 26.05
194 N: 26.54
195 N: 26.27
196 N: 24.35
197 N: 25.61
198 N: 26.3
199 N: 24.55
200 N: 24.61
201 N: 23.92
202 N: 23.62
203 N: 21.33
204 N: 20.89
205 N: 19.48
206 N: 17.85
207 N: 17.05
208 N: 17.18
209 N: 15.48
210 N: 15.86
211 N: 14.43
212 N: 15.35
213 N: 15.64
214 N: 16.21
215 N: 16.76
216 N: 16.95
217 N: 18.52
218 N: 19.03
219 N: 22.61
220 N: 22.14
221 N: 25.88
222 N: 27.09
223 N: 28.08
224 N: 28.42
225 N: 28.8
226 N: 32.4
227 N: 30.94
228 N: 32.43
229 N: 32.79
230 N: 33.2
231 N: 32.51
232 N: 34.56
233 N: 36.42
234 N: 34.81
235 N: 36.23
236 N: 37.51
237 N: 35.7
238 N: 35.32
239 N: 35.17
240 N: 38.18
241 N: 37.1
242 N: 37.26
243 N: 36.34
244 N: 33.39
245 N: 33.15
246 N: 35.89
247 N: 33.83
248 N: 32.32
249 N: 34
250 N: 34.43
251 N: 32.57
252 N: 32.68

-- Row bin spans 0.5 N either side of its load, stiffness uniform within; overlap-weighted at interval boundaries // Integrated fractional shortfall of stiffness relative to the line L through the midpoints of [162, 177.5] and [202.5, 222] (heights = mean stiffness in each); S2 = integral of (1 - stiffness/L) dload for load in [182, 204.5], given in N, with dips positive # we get -2.7 N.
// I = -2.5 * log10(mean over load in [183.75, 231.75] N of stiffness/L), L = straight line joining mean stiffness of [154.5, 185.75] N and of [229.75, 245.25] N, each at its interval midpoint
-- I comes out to 0.321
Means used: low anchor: 28.4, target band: 24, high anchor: 35.5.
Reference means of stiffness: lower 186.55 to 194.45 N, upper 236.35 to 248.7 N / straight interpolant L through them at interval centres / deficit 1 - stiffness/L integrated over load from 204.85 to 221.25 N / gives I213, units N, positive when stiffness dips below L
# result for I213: 6.84 N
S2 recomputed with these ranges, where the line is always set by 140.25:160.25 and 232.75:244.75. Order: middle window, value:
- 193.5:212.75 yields 7.3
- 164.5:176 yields 1.2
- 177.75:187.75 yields 2.0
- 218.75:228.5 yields 2.0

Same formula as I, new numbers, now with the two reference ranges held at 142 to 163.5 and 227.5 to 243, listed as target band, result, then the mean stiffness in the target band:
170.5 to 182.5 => 0.232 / 26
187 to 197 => 0.240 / 26.5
